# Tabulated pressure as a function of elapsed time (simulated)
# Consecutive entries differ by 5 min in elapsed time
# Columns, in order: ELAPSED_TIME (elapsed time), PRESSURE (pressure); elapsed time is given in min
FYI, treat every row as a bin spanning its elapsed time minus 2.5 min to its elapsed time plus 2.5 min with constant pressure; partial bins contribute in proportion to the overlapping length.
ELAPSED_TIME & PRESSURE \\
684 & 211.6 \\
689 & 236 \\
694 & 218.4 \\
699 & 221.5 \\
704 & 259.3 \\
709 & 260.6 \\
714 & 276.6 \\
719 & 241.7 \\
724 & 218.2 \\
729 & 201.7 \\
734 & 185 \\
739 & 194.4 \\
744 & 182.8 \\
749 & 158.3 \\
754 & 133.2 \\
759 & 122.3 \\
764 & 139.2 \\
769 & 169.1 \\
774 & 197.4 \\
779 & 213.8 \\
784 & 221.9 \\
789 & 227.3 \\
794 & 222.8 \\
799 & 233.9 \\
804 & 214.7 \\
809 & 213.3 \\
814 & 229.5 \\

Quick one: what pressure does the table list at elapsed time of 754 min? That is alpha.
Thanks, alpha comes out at 133.2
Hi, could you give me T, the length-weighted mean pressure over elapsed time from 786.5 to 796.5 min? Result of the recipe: 225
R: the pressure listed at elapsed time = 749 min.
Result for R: 158.3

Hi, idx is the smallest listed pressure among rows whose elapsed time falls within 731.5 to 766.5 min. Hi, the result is 122.3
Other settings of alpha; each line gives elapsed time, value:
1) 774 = 197.4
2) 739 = 194.4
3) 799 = 233.9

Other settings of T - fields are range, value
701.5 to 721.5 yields 260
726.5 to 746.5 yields 191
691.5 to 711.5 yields 240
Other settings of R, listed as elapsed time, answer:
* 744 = 182.8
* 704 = 259.3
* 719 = 241.7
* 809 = 213.3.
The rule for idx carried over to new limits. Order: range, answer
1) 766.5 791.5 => 169.1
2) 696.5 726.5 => 218.2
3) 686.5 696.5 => 218.4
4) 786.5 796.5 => 222.8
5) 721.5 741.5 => 185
